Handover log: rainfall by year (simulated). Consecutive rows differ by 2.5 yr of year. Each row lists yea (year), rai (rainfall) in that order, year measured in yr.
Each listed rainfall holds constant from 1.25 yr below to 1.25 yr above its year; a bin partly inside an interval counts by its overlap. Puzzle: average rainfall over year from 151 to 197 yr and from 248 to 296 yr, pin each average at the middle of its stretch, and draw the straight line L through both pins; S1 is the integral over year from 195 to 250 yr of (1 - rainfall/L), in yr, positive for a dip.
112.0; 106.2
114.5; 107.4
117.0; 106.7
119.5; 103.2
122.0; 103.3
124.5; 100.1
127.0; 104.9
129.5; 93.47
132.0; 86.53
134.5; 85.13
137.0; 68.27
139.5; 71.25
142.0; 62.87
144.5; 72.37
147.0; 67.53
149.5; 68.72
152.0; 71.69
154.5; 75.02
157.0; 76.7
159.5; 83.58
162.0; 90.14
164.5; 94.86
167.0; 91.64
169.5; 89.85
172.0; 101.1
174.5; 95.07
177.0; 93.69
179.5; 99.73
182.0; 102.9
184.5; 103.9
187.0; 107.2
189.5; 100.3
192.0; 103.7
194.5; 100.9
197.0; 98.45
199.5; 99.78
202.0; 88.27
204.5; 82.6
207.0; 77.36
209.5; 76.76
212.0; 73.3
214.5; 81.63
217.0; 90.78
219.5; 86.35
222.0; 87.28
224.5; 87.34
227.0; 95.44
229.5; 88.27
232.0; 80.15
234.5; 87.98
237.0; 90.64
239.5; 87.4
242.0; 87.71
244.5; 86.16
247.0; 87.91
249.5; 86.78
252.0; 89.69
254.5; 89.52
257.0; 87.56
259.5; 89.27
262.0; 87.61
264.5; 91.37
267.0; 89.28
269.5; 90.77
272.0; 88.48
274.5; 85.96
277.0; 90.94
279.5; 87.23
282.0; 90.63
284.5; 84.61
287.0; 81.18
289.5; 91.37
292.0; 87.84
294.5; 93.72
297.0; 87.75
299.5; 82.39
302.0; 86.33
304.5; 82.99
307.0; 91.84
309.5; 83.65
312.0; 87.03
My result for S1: 2.6 yr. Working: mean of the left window 93.7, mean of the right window 88.6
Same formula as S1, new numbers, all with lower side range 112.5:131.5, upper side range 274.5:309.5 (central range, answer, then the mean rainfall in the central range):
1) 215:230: 0.73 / 88.9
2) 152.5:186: 2.12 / 91.8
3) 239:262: 0.76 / 88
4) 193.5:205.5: 0.17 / 94.1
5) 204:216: 2.06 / 78.3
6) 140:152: 3.79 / 68.5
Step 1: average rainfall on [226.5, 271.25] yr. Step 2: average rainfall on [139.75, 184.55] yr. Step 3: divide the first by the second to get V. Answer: 1.04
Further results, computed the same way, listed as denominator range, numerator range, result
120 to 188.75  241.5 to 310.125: 1.00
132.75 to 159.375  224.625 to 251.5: 1.21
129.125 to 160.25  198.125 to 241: 1.15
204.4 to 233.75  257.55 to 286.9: 1.05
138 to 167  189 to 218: 1.17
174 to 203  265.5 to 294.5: 0.89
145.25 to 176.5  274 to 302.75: 1.04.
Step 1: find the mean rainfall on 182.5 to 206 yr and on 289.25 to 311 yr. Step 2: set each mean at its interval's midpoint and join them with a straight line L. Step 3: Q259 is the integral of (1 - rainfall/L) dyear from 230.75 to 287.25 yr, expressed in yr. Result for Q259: 2.3 yr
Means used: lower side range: 98.3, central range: 87.9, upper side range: 87.4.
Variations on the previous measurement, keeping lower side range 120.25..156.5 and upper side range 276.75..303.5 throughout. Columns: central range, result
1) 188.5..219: -2.0 yr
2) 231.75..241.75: -0.2 yr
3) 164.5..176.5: -1.8 yr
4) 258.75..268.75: -0.4 yr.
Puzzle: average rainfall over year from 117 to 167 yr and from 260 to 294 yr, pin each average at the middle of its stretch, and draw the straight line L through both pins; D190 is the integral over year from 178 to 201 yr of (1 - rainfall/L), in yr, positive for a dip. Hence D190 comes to -4.34 yr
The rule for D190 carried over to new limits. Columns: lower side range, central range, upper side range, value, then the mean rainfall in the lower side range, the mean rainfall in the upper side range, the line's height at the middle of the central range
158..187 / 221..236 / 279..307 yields 0.6 yr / 95.5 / 87.1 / 91.6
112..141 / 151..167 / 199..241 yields 1.4 yr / 93.9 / 85.7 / 91.1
